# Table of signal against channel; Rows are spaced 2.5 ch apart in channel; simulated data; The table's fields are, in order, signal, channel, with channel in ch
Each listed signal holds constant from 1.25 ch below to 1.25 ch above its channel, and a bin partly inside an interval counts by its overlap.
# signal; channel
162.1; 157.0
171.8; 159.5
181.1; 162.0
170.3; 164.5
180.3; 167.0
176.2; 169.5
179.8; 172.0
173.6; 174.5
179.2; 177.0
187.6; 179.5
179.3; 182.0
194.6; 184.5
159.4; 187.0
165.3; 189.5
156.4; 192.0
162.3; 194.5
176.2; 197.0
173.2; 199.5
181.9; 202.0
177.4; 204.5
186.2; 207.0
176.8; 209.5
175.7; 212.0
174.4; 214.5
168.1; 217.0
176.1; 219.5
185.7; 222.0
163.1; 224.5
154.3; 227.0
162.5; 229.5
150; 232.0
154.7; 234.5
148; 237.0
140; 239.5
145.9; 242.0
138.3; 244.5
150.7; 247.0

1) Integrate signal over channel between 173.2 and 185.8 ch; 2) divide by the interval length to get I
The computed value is 183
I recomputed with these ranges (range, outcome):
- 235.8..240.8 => 144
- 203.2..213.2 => 179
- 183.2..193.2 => 169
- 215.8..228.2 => 170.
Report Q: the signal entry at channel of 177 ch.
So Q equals 179.2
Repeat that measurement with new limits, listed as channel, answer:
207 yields 186.2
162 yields 181.1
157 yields 162.1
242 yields 145.9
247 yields 150.7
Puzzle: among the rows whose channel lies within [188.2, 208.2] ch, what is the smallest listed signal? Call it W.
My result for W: 156.4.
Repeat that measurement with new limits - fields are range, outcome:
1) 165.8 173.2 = 176.2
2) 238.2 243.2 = 140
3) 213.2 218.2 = 168.1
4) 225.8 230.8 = 154.3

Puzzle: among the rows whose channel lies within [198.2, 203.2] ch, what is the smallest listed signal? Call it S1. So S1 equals 173.2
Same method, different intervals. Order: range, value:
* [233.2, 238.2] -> 148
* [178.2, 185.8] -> 179.3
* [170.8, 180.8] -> 173.6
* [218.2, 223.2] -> 176.1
